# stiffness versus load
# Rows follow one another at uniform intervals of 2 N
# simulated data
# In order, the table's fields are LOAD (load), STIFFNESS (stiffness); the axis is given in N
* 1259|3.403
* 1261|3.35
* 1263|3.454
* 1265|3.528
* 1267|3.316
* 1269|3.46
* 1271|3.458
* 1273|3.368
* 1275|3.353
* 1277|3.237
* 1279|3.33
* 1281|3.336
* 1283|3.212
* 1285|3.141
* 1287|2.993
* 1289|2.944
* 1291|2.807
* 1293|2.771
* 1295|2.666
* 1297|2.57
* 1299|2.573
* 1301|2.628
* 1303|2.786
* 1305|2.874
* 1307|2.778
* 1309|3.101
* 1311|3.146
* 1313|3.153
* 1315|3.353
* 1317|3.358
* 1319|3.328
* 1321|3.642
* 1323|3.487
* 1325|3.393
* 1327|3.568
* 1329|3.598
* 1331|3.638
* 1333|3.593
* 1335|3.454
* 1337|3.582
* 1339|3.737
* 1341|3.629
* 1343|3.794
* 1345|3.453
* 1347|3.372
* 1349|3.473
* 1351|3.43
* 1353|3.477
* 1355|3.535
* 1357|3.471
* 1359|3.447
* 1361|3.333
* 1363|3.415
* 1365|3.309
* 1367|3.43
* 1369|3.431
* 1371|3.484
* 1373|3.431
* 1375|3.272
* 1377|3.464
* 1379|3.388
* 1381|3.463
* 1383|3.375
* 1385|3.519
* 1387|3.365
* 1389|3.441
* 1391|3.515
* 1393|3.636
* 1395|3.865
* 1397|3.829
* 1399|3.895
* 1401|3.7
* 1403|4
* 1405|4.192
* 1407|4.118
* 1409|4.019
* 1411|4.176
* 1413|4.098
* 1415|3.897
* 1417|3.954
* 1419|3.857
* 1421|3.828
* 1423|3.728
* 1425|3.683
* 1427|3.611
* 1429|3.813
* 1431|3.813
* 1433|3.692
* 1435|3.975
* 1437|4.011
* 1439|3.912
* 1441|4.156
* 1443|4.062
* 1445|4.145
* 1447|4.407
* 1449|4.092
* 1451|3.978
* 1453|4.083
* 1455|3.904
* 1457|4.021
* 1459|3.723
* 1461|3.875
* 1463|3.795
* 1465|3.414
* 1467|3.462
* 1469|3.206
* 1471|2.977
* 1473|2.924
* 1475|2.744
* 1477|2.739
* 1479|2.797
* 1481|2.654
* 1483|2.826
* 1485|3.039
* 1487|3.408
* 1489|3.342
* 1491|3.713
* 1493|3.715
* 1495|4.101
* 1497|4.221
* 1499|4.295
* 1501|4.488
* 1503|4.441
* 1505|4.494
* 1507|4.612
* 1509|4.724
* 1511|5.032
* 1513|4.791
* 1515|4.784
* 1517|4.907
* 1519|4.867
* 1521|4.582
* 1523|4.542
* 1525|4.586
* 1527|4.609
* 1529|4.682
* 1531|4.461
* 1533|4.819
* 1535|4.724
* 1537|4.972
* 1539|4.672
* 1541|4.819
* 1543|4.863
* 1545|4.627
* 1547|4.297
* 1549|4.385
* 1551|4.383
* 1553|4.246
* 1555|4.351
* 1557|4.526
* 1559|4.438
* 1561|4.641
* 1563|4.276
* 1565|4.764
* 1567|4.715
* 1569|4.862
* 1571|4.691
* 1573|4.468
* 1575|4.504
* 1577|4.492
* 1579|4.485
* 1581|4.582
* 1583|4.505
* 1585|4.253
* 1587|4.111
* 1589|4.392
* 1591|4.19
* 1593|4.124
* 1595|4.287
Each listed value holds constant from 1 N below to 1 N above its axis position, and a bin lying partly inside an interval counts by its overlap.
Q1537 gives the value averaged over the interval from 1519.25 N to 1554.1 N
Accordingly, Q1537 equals 4.61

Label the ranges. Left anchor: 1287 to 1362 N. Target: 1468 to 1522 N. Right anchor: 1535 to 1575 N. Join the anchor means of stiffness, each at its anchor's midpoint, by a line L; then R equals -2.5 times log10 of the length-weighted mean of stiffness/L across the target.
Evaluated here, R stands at 0.10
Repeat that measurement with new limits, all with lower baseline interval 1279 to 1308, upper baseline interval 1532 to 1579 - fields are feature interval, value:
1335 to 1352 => -0.11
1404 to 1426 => -0.08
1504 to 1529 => -0.09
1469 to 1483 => 0.39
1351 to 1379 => -0.03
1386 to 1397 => -0.02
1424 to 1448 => -0.04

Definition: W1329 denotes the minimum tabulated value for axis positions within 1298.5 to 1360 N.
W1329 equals 2.573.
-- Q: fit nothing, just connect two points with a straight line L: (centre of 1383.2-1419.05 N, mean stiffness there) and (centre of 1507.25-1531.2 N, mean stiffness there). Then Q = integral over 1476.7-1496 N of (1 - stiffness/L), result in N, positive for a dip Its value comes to 5.28 N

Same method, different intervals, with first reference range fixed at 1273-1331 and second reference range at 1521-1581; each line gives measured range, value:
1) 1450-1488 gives 6.9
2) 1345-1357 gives -0.2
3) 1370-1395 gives 0.9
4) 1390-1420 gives -1.5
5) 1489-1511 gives 0.1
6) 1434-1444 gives -0.2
